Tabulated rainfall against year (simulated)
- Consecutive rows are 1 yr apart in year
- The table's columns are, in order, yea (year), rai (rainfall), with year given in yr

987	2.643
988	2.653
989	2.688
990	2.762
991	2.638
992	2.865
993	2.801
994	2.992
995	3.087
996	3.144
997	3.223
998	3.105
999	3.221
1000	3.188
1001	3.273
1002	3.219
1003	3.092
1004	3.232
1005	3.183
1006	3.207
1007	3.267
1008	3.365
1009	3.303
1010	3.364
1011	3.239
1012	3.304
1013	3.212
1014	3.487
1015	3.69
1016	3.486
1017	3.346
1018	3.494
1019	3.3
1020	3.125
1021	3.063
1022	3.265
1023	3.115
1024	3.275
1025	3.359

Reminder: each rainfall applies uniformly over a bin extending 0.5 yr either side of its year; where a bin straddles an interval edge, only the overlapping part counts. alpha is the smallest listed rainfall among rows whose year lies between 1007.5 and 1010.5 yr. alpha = 3.303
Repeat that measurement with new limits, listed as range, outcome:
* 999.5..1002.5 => 3.188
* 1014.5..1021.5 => 3.063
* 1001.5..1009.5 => 3.092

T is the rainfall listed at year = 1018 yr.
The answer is 3.494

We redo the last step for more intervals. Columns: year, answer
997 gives 3.223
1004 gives 3.232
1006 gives 3.207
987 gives 2.643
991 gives 2.638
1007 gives 3.267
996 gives 3.144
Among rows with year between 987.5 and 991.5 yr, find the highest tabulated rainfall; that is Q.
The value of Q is 2.762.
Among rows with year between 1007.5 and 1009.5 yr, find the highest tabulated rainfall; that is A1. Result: 3.365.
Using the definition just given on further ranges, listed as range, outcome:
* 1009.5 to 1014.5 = 3.487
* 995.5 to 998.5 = 3.223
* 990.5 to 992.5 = 2.865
